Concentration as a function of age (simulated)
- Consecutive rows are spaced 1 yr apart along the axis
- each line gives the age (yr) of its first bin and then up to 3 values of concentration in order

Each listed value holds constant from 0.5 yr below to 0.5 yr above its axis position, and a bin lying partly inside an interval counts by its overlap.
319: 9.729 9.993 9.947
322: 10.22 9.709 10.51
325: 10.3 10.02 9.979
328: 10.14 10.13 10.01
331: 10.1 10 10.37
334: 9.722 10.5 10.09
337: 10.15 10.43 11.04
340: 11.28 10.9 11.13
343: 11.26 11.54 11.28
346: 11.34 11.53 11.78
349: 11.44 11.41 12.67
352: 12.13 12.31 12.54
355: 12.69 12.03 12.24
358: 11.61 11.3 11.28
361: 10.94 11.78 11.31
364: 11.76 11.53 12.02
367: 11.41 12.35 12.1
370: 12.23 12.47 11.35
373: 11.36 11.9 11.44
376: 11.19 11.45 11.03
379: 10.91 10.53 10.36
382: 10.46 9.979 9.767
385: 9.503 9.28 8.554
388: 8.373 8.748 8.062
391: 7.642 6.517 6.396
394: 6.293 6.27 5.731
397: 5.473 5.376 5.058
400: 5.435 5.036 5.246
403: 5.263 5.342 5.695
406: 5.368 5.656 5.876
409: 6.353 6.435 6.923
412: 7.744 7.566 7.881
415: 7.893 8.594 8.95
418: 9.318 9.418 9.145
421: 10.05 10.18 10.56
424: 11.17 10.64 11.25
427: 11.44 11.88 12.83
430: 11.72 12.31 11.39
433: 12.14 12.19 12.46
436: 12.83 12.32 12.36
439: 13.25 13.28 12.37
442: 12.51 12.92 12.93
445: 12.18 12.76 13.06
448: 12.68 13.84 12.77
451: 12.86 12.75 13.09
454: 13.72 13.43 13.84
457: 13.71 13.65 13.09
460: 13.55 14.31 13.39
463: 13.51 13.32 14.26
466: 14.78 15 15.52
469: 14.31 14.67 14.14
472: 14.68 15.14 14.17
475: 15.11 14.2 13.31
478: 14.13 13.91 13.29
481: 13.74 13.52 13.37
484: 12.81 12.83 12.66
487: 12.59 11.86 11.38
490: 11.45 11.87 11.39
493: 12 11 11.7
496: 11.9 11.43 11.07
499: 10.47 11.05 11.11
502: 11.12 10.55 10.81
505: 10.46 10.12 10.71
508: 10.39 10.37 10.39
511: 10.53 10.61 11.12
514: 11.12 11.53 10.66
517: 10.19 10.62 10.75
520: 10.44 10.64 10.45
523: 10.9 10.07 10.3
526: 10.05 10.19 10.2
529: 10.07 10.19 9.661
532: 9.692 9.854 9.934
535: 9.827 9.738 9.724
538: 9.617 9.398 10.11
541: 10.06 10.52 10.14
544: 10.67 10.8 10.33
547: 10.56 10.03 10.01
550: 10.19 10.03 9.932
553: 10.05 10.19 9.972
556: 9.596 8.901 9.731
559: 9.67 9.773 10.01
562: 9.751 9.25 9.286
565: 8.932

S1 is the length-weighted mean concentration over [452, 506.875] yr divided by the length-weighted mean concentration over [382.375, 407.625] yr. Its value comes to 1.89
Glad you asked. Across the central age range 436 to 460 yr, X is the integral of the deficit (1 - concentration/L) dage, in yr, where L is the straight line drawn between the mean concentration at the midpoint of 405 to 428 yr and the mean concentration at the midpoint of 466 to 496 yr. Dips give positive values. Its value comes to -4.7 yr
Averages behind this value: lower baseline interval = 8.57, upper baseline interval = 13.3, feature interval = 13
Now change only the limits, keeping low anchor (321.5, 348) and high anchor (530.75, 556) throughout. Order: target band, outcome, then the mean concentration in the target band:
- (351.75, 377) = -3.2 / 11.8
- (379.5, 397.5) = 3.8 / 8.22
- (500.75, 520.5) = -1.1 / 10.7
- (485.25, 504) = -2.4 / 11.5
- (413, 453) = -4.8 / 11.5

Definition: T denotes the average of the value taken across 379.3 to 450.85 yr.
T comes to 9.43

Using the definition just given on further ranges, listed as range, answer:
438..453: 12.9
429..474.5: 13.3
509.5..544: 10.3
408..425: 8.61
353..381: 11.6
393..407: 5.54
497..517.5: 10.7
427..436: 12.1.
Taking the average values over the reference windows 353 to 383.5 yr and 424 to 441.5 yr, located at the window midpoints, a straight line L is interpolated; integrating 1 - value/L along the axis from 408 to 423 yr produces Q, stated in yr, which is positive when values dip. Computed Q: 4.6 yr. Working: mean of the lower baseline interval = 11.5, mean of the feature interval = 8.31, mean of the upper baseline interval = 12.1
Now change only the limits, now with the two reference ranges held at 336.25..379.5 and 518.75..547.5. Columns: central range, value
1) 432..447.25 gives -2.3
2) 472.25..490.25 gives -4.7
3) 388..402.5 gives 6.4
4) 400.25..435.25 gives 7.0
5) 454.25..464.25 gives -2.6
